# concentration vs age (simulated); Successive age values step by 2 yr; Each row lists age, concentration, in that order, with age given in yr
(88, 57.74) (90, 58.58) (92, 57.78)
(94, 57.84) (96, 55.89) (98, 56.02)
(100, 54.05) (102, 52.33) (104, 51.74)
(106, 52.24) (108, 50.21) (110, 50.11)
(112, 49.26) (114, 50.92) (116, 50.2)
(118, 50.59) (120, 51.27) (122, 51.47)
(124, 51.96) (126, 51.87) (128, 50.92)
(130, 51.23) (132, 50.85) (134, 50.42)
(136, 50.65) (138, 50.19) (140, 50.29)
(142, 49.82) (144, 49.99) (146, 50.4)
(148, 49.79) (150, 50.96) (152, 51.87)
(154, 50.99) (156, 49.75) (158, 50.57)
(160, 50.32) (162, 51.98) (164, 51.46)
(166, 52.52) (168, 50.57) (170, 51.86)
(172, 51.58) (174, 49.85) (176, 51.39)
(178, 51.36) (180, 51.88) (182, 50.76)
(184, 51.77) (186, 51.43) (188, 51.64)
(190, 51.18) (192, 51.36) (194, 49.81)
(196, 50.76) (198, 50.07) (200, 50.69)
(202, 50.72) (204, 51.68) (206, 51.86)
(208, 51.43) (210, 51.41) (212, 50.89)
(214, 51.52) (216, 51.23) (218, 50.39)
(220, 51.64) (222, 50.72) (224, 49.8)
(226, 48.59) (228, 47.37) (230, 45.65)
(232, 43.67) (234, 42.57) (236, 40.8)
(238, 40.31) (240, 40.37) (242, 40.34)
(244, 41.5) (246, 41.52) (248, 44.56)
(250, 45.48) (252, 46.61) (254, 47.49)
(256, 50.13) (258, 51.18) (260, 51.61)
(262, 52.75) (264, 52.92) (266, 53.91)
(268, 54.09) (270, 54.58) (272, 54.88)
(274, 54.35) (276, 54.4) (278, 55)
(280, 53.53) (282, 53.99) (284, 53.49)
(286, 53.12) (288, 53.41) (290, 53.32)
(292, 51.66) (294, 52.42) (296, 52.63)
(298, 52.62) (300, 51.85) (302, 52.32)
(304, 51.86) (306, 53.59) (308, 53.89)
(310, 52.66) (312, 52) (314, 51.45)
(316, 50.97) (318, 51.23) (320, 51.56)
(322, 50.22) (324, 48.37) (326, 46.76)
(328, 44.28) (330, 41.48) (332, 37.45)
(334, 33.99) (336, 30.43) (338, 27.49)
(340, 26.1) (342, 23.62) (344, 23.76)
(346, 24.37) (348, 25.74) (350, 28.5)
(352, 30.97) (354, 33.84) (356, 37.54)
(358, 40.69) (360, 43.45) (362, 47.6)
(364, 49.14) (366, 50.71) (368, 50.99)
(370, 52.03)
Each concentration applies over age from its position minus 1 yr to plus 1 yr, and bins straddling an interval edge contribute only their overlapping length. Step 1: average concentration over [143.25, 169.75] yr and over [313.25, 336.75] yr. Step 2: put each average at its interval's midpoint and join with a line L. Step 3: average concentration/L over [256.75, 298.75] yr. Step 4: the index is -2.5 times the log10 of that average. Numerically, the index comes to -0.15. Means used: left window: 50.9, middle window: 53.3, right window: 44.9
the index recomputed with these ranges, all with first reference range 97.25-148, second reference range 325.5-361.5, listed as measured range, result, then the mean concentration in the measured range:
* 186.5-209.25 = -0.14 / 51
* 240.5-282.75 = -0.25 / 50.1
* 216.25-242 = -0.08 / 45.9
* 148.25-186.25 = -0.08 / 51.2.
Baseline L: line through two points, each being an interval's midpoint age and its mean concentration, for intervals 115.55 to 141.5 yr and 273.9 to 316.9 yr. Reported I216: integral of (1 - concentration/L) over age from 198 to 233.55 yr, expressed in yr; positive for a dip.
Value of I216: 1.4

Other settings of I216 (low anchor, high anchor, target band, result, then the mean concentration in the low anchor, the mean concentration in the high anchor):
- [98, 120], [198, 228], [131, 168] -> 0.3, 51.4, 50.8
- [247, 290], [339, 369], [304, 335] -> -4.1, 52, 35.8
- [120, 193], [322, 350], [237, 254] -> -0.2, 51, 33.8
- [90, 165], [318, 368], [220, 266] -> -2.3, 51.7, 38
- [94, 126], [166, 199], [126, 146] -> 0.5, 52.1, 51.1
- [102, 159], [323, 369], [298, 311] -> -4.3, 50.8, 36.8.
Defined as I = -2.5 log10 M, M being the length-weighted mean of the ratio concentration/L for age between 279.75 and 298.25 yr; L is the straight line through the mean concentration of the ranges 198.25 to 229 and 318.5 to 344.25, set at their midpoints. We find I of -0.24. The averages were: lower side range 50.6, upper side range 38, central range 53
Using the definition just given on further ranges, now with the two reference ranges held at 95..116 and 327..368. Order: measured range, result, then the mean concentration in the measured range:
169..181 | -0.09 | 51.3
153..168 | -0.06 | 51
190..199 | -0.10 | 50.6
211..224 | -0.15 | 51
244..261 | -0.12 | 47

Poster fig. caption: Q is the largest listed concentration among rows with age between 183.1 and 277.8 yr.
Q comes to 54.88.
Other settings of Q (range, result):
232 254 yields 47.49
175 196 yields 51.88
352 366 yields 50.71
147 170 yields 52.52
